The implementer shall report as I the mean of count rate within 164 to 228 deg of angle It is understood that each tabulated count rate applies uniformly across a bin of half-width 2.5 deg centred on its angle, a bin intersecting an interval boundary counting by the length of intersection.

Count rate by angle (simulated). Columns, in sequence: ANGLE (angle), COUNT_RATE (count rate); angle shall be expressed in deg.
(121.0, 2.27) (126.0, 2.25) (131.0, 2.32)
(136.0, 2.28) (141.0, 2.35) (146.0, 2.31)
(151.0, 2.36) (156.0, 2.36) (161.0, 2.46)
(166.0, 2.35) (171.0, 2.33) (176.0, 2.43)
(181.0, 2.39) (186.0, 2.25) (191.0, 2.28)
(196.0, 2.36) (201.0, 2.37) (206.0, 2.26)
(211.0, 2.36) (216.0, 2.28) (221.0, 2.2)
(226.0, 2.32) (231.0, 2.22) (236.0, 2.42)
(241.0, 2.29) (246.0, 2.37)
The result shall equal 2.32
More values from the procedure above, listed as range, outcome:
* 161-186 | 2.37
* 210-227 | 2.28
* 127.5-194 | 2.34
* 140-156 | 2.34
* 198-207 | 2.33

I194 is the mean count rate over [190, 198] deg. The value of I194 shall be 2.32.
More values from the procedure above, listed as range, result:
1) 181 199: 2.31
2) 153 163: 2.4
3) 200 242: 2.3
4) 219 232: 2.25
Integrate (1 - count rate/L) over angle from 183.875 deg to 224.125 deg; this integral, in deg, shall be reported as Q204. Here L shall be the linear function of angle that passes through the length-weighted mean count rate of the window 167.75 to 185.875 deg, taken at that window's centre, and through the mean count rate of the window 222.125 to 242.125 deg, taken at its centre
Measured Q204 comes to 0.7 deg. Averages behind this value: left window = 2.36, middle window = 2.3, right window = 2.31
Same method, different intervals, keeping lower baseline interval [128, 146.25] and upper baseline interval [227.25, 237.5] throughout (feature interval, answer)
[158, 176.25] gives -0.6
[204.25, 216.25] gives 0.0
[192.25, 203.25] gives -0.2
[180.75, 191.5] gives 0.1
